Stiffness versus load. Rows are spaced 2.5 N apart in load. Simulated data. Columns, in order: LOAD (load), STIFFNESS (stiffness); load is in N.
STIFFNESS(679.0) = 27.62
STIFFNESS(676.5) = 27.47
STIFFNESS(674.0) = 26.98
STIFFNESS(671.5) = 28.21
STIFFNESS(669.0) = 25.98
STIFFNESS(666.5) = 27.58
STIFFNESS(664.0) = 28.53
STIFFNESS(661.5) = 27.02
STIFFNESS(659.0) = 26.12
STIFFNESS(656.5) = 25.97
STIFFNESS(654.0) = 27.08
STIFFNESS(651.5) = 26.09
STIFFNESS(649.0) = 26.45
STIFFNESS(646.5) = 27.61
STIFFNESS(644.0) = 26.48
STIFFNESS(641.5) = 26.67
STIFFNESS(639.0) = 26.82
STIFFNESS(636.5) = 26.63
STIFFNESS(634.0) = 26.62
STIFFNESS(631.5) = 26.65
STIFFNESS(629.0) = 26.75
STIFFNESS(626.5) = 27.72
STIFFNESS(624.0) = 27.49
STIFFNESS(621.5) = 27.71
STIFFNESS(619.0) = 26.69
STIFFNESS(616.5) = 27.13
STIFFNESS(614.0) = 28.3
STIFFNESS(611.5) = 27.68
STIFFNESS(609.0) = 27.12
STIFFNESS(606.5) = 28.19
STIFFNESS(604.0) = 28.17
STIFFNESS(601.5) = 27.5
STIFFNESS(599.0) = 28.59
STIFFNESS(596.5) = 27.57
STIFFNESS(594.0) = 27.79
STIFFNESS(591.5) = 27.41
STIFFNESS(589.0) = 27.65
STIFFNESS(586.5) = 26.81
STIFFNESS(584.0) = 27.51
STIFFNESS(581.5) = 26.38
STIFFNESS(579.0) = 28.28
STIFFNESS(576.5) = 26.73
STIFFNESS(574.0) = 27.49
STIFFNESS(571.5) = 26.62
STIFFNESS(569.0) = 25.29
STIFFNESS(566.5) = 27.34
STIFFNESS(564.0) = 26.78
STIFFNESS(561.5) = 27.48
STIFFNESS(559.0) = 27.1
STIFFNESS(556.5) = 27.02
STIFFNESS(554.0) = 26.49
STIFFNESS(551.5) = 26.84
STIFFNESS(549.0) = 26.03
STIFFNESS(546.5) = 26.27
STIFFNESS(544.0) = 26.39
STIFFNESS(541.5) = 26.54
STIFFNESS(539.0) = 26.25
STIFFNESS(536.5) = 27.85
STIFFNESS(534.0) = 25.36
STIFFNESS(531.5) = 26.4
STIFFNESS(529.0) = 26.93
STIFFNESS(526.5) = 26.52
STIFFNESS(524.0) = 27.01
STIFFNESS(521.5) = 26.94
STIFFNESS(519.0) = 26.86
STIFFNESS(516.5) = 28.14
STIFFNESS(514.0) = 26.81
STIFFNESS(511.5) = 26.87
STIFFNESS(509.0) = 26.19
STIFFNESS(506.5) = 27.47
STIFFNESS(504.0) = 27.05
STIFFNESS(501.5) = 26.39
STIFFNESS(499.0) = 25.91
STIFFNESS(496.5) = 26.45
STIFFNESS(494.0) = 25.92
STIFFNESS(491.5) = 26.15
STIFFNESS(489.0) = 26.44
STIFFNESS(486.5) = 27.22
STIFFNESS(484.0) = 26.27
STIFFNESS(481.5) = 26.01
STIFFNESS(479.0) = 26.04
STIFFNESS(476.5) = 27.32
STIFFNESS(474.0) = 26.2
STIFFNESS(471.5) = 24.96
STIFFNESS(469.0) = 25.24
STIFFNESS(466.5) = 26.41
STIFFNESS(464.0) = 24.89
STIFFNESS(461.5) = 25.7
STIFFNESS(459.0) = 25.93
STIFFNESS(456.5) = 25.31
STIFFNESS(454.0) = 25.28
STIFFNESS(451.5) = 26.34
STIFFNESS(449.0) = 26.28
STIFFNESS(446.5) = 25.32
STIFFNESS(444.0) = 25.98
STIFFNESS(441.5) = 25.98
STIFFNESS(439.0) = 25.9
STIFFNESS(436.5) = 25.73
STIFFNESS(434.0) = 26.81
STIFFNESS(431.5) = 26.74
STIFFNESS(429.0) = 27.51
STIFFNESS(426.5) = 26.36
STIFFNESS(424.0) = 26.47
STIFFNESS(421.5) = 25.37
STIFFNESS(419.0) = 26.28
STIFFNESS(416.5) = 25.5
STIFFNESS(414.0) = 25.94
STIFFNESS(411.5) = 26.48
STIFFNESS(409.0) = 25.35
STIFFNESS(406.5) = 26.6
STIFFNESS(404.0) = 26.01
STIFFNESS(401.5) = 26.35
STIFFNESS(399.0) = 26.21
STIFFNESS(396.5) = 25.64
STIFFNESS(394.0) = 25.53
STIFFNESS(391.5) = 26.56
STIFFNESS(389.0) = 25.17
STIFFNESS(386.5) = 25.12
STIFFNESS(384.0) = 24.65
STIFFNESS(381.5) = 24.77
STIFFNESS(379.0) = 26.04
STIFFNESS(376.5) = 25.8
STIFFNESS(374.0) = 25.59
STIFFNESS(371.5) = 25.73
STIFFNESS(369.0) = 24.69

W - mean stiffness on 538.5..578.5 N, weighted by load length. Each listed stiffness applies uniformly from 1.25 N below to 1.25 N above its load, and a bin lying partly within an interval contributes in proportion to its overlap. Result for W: 26.7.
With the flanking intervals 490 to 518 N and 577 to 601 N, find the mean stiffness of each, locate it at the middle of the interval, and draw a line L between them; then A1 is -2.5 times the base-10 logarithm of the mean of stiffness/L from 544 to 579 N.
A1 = 0.02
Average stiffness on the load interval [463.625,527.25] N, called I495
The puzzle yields 26.5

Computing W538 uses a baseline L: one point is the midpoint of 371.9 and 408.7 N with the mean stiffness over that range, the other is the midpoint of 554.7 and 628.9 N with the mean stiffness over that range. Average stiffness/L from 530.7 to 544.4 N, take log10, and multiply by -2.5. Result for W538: 0.02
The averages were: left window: 25.7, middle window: 26.5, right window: 27.3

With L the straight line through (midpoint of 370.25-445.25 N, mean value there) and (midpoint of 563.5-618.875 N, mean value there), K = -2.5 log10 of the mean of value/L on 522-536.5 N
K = 0.01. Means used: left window 25.9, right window 27.4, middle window 26.6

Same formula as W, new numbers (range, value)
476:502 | 26.3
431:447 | 26.1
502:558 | 26.7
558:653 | 27.2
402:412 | 26.1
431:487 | 26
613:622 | 27.4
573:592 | 27.3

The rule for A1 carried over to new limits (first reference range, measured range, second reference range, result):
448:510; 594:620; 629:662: -0.05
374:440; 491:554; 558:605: 0.01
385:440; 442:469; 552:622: 0.03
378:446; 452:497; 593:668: 0.01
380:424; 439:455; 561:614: 0.01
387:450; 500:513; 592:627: 0.00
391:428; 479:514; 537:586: 0.00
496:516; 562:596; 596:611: 0.02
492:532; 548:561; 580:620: 0.01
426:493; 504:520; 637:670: -0.03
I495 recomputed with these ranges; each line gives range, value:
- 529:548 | 26.5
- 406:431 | 26.2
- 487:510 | 26.5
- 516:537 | 26.8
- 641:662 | 26.6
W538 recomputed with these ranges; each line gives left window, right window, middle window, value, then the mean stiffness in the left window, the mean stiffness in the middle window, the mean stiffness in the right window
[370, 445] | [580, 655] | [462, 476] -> 0.028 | 25.9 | 25.6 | 27.2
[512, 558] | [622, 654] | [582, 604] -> -0.032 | 26.7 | 27.6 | 26.9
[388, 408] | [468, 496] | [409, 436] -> -0.009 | 26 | 26.3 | 26.2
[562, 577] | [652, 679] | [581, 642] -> -0.019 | 26.7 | 27.4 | 27.1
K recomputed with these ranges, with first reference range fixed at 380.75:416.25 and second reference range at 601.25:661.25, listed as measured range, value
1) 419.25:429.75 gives -0.019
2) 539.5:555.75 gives 0.006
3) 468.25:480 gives 0.008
